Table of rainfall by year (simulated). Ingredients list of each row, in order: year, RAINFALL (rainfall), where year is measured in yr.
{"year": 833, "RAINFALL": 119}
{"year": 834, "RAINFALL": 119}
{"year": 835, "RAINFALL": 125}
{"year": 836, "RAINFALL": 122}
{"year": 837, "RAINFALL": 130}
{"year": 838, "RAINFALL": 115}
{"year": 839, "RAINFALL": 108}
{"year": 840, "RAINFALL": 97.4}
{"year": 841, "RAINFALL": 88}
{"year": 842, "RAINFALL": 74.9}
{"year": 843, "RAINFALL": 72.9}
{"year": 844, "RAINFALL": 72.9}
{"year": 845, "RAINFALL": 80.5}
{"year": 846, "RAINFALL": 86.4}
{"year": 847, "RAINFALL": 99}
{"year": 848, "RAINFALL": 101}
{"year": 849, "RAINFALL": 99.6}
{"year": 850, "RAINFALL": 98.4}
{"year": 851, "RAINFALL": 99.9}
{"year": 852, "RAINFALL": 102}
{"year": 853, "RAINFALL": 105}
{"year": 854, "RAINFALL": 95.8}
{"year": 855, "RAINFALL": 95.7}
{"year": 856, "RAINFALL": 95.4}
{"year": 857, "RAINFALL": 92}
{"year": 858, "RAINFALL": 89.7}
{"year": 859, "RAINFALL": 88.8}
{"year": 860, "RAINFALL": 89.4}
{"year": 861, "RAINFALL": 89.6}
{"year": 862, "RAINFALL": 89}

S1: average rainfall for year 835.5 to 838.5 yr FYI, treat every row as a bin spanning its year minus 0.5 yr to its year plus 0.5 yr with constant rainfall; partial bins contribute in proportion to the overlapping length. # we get 122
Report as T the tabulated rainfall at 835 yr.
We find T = 125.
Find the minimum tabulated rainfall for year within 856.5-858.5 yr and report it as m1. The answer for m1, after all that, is 89.7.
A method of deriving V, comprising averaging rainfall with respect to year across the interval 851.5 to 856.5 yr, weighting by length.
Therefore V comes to 98.8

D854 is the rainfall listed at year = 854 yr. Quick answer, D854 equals 95.8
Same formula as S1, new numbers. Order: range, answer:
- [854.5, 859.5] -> 92.3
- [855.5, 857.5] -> 93.7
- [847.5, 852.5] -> 100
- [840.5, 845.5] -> 77.8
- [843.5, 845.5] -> 76.7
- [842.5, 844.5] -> 72.9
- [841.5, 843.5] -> 73.9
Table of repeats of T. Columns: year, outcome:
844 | 72.9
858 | 89.7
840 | 97.4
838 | 115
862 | 89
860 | 89.4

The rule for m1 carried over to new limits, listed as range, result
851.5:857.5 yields 92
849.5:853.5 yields 98.4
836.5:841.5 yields 88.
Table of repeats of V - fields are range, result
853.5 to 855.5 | 95.8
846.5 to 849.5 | 99.9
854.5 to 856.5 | 95.6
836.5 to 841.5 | 108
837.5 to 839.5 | 112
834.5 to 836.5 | 124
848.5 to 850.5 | 99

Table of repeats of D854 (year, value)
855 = 95.7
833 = 119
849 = 99.6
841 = 88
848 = 101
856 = 95.4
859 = 88.8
